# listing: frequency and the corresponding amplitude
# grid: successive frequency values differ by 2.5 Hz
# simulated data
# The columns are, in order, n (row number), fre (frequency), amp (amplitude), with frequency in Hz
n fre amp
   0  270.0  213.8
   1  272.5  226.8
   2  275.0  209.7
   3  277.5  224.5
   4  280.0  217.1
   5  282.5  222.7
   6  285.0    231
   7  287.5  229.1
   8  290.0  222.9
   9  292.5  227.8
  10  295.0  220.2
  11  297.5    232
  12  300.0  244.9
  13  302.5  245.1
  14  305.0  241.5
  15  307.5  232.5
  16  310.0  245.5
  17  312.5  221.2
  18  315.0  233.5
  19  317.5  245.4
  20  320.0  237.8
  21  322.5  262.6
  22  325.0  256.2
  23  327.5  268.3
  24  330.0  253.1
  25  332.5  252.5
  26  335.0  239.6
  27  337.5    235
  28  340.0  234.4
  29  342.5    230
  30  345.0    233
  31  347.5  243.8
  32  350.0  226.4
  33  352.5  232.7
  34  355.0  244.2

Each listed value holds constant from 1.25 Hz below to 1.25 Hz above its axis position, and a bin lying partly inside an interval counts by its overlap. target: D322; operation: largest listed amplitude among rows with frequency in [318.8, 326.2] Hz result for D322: 262.6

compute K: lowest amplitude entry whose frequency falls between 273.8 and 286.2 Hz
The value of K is 209.7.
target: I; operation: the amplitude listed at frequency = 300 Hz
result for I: 244.9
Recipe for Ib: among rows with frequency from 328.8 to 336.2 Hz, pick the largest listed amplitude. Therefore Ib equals 253.1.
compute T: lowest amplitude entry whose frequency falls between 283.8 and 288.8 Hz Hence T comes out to 229.1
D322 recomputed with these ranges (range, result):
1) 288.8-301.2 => 244.9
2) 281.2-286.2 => 231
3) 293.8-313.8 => 245.5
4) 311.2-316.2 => 233.5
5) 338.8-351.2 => 243.8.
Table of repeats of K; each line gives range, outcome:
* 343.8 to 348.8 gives 233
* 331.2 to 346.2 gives 230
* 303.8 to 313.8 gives 221.2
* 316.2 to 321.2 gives 237.8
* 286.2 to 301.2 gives 220.2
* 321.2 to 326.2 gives 256.2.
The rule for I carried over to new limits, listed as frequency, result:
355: 244.2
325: 256.2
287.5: 229.1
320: 237.8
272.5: 226.8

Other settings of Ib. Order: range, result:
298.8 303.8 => 245.1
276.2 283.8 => 224.5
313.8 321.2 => 245.4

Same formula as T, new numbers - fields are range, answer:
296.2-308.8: 232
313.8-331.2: 233.5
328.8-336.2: 239.6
